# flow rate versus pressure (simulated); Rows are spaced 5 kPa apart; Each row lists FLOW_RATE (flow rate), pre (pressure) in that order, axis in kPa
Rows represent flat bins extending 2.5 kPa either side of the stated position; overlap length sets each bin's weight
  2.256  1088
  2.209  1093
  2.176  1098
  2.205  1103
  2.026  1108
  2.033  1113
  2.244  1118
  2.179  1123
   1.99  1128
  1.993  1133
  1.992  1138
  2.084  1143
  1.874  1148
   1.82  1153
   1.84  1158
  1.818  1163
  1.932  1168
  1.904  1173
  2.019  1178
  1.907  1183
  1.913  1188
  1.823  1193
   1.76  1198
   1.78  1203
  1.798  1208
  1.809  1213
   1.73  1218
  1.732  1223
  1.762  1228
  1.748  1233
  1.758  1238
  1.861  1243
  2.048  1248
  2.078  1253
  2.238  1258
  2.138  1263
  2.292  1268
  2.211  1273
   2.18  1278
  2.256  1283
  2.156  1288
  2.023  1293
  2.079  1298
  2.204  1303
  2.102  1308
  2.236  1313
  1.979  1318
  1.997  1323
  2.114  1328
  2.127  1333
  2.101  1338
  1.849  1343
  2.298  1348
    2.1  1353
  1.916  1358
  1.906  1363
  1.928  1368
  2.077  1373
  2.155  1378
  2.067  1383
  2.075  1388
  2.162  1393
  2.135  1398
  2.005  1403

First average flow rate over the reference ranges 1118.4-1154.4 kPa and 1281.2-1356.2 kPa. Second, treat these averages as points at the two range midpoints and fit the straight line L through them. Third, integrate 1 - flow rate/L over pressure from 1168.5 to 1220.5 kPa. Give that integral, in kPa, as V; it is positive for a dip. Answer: 4.9 kPa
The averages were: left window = 2.01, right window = 2.1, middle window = 1.85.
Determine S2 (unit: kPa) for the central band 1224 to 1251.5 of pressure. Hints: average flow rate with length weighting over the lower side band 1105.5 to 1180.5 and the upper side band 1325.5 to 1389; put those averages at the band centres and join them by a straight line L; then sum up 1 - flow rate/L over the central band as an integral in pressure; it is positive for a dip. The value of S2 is 2.4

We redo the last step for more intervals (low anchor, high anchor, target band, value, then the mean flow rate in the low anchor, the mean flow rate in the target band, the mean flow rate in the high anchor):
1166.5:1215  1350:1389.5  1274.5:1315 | -4.0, 1.86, 2.15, 2.03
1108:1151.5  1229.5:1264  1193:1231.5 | 4.2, 2.04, 1.77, 1.97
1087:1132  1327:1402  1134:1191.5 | 5.5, 2.14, 1.92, 2.07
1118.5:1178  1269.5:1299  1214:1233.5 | 3.0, 1.96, 1.75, 2.16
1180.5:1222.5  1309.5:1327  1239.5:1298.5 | -4.8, 1.81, 2.13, 2.08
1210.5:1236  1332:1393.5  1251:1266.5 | -2.8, 1.76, 2.16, 2.05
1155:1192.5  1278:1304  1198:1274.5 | 4.1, 1.9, 1.92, 2.14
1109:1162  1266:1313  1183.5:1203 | 2.2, 2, 1.83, 2.17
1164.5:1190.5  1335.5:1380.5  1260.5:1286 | -2.9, 1.93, 2.21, 2.04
